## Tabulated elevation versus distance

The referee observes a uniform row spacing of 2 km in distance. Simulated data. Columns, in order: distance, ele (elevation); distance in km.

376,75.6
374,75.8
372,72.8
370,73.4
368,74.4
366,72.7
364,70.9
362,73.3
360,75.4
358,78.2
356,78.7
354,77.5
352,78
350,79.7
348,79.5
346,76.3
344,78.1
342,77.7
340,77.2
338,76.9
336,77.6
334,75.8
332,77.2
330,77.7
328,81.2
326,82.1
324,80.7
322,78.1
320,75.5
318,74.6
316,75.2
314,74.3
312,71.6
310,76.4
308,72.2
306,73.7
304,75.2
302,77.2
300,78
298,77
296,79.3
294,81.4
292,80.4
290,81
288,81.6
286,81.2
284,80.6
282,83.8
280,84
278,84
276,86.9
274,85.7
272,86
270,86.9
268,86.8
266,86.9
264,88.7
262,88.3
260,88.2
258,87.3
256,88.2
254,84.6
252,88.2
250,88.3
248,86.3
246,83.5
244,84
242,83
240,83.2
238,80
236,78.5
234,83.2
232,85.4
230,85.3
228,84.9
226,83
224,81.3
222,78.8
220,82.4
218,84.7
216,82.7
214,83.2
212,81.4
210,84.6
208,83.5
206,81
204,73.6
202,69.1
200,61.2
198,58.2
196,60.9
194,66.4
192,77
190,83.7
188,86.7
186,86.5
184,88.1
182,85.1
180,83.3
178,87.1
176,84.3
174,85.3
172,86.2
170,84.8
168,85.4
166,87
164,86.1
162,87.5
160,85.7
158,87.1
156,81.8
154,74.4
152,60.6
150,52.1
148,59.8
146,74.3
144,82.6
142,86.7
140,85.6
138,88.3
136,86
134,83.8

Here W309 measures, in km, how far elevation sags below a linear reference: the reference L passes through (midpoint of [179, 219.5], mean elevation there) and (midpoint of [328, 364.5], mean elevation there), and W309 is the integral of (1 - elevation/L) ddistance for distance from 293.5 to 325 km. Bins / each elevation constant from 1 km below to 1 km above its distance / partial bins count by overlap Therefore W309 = 0.5 km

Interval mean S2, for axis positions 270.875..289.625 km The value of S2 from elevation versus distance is 83.7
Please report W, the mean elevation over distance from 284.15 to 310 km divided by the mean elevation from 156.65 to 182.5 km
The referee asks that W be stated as 0.9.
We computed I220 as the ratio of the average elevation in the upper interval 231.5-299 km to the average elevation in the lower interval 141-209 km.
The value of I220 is 1.07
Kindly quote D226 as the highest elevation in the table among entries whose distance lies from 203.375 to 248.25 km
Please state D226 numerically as 86.3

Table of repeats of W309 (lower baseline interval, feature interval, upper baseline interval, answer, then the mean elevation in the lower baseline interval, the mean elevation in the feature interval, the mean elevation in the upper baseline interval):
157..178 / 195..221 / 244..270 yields 3.18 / 86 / 75.9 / 87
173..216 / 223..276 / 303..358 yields -4.93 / 78.7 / 85.3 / 77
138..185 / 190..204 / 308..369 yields 2.24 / 81.1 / 67.4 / 76.7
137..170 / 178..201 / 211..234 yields 1.30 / 79.2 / 76.6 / 83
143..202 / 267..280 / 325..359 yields -1.29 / 78.1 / 85.9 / 78.2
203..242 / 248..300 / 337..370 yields -2.98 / 82.2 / 84.5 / 76.4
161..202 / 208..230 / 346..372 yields -0.98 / 80.3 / 82.9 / 75.9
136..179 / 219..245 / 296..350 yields -1.16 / 80.7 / 82.5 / 76.9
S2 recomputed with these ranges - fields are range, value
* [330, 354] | 77.6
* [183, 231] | 78.7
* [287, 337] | 77.4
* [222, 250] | 83.2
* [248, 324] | 81.6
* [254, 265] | 87.8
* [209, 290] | 84.3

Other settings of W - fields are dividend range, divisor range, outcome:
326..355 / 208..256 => 0.93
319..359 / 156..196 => 0.93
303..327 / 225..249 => 0.91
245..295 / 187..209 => 1.17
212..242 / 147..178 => 1.04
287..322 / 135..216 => 0.97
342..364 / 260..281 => 0.89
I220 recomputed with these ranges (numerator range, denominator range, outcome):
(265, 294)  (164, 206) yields 1.06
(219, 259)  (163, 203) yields 1.05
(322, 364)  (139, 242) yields 0.97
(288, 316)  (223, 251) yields 0.92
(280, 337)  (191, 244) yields 0.99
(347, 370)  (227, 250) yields 0.91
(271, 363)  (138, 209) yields 1.00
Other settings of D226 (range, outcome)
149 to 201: 88.1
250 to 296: 88.7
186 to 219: 86.7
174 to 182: 87.1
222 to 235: 85.4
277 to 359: 84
